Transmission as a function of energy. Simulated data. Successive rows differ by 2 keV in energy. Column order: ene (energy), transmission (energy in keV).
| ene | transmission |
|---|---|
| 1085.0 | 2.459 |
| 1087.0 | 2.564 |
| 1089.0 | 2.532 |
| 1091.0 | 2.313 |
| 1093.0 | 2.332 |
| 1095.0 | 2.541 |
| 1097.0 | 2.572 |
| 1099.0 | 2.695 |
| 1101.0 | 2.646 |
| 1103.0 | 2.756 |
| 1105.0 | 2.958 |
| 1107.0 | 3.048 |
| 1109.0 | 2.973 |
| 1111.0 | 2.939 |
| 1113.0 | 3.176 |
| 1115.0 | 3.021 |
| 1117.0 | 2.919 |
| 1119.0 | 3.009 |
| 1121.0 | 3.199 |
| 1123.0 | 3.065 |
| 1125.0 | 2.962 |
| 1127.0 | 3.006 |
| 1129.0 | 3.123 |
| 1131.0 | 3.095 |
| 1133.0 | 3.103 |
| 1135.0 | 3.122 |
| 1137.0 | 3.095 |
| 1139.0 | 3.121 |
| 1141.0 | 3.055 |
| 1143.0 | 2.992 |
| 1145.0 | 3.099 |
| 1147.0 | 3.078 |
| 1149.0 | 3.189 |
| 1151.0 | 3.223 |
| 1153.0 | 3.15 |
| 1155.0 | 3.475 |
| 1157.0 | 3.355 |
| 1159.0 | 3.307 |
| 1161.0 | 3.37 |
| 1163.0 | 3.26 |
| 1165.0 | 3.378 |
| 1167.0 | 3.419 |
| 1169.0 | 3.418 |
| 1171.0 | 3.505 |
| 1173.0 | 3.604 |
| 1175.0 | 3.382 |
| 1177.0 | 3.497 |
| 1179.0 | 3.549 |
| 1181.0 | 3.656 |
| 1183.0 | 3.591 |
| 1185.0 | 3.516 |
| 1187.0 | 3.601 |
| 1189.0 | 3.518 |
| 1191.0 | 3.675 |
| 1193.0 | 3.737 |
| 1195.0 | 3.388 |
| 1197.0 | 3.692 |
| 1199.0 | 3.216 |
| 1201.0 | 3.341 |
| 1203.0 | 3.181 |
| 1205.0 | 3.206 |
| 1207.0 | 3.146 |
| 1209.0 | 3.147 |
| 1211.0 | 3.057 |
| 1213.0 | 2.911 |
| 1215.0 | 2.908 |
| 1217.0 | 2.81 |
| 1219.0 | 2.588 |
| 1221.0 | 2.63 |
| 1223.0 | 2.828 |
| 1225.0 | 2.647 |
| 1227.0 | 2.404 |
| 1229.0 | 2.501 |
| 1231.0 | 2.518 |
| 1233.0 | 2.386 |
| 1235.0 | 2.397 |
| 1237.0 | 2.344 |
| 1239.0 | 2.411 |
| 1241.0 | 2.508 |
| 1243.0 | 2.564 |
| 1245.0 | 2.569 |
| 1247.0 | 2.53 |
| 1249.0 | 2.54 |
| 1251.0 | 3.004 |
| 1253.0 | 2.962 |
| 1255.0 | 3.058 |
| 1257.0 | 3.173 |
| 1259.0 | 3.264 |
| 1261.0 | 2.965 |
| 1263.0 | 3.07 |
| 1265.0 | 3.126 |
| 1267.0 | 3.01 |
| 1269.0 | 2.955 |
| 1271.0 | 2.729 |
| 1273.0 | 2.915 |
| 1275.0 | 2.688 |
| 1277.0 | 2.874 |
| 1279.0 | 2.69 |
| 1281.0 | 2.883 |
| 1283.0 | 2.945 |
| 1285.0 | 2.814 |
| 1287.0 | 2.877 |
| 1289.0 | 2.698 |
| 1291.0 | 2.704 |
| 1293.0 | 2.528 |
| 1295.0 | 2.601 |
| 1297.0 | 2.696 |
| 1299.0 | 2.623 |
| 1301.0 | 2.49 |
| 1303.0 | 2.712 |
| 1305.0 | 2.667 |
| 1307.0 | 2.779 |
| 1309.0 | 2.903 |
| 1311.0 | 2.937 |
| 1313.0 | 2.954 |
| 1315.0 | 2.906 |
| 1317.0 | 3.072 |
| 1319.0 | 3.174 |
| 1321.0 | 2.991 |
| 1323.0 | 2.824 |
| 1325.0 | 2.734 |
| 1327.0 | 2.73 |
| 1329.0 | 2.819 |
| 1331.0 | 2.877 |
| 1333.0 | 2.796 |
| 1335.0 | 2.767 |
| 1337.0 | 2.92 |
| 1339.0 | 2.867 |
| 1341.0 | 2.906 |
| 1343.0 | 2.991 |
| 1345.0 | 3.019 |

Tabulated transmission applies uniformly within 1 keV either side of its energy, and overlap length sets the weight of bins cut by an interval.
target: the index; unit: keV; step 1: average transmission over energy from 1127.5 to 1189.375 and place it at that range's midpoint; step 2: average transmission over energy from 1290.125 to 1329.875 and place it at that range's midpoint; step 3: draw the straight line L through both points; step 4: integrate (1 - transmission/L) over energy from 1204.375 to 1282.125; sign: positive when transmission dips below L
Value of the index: 5.9 keV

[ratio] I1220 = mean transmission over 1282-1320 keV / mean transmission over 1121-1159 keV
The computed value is 0.89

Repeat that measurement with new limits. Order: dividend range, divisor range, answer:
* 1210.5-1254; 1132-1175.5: 0.81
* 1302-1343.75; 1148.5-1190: 0.84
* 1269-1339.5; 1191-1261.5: 0.97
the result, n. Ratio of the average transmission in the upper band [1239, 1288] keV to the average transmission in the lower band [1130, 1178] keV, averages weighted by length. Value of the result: 0.9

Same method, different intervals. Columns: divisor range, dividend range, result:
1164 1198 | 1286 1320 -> 0.79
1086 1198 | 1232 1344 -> 0.89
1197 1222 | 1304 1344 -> 0.95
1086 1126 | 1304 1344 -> 1.02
